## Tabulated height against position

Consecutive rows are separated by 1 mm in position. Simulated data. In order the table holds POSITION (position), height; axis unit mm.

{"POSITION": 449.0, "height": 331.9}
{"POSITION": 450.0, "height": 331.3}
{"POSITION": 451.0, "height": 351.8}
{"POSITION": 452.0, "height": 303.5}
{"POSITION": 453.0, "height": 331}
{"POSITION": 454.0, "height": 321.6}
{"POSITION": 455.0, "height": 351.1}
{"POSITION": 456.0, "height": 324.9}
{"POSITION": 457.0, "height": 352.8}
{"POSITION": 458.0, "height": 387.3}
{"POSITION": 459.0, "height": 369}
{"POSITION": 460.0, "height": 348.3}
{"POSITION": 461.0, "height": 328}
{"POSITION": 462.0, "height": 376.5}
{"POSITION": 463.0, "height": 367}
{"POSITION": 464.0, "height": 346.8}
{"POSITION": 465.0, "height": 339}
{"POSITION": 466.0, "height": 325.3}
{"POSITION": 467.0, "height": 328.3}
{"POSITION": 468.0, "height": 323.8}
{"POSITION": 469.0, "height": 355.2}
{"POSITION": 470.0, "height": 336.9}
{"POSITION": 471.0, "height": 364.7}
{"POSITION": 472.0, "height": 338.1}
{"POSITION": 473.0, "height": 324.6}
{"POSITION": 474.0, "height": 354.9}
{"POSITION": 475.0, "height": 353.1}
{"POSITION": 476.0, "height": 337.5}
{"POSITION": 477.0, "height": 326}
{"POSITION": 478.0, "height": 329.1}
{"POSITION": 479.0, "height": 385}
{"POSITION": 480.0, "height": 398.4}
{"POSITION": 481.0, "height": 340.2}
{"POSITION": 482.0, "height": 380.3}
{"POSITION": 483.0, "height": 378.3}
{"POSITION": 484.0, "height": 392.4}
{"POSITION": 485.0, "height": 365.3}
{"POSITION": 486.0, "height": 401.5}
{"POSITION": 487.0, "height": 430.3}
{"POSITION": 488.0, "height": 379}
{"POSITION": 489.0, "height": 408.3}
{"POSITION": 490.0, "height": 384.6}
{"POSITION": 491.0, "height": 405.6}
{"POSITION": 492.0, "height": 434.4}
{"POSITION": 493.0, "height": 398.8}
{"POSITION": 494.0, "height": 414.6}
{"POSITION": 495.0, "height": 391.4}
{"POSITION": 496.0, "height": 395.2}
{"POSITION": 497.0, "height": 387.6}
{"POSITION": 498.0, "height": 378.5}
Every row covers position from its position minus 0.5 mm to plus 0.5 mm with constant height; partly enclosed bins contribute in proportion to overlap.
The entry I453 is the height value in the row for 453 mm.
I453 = 331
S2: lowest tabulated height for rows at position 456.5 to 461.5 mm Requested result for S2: 328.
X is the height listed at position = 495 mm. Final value 391.4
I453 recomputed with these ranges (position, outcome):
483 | 378.3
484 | 392.4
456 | 324.9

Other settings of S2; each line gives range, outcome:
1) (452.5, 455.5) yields 321.6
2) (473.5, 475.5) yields 353.1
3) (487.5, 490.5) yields 379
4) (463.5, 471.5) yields 323.8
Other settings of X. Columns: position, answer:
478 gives 329.1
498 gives 378.5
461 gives 328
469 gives 355.2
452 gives 303.5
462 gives 376.5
